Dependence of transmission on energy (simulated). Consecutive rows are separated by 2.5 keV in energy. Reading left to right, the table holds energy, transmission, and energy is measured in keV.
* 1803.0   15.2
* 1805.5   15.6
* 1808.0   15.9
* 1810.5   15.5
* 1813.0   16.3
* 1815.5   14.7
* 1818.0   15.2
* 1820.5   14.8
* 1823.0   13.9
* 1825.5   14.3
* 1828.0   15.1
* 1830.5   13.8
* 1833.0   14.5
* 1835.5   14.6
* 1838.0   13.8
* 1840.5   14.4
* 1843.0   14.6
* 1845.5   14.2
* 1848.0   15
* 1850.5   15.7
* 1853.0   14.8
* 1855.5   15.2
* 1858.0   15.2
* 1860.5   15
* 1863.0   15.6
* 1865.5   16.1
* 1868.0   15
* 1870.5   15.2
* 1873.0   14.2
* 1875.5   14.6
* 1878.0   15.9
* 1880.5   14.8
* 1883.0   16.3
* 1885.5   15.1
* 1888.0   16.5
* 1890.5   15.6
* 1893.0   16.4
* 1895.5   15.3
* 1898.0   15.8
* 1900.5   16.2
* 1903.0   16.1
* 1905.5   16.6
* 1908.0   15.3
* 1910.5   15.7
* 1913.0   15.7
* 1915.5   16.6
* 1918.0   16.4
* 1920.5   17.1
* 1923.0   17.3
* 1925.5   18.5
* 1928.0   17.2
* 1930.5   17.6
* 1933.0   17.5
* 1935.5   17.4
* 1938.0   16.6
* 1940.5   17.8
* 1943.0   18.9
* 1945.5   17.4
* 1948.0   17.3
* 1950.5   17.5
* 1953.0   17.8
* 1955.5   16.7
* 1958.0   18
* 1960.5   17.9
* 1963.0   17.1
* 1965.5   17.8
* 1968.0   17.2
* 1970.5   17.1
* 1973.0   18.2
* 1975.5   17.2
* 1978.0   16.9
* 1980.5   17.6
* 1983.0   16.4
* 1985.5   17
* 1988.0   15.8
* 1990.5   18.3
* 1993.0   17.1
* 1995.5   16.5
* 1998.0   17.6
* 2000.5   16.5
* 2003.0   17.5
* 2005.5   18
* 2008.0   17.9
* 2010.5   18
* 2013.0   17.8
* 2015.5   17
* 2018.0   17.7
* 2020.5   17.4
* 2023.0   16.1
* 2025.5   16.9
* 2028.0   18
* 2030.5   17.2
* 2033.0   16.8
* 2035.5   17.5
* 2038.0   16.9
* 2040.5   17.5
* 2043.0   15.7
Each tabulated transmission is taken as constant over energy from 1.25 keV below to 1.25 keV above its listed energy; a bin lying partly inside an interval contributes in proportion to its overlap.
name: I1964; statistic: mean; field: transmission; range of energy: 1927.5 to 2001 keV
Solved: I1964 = 17.3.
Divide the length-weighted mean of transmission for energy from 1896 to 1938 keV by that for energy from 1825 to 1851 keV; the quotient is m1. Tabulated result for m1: 1.1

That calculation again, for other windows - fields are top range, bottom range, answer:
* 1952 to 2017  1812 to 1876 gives 1.17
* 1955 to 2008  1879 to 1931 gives 1.06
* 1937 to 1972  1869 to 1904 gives 1.13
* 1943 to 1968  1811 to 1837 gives 1.19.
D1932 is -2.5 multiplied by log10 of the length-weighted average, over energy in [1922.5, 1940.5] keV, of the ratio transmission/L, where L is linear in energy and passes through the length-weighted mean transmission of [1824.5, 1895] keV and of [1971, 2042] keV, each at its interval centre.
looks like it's -0.09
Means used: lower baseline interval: 15.1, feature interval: 17.5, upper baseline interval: 17.3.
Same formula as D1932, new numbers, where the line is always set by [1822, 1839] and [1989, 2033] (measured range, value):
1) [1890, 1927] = -0.05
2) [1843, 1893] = -0.02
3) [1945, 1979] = -0.06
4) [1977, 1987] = -0.01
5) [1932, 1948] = -0.09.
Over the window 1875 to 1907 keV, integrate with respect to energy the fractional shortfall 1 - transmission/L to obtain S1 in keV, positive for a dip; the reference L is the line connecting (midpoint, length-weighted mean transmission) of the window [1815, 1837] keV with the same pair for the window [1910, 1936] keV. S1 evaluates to 0.8 keV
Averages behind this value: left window 14.5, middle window 15.8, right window 17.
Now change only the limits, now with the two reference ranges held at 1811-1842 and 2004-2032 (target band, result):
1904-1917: -0.1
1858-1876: 0.1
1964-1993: -0.6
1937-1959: -1.5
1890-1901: -0.1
